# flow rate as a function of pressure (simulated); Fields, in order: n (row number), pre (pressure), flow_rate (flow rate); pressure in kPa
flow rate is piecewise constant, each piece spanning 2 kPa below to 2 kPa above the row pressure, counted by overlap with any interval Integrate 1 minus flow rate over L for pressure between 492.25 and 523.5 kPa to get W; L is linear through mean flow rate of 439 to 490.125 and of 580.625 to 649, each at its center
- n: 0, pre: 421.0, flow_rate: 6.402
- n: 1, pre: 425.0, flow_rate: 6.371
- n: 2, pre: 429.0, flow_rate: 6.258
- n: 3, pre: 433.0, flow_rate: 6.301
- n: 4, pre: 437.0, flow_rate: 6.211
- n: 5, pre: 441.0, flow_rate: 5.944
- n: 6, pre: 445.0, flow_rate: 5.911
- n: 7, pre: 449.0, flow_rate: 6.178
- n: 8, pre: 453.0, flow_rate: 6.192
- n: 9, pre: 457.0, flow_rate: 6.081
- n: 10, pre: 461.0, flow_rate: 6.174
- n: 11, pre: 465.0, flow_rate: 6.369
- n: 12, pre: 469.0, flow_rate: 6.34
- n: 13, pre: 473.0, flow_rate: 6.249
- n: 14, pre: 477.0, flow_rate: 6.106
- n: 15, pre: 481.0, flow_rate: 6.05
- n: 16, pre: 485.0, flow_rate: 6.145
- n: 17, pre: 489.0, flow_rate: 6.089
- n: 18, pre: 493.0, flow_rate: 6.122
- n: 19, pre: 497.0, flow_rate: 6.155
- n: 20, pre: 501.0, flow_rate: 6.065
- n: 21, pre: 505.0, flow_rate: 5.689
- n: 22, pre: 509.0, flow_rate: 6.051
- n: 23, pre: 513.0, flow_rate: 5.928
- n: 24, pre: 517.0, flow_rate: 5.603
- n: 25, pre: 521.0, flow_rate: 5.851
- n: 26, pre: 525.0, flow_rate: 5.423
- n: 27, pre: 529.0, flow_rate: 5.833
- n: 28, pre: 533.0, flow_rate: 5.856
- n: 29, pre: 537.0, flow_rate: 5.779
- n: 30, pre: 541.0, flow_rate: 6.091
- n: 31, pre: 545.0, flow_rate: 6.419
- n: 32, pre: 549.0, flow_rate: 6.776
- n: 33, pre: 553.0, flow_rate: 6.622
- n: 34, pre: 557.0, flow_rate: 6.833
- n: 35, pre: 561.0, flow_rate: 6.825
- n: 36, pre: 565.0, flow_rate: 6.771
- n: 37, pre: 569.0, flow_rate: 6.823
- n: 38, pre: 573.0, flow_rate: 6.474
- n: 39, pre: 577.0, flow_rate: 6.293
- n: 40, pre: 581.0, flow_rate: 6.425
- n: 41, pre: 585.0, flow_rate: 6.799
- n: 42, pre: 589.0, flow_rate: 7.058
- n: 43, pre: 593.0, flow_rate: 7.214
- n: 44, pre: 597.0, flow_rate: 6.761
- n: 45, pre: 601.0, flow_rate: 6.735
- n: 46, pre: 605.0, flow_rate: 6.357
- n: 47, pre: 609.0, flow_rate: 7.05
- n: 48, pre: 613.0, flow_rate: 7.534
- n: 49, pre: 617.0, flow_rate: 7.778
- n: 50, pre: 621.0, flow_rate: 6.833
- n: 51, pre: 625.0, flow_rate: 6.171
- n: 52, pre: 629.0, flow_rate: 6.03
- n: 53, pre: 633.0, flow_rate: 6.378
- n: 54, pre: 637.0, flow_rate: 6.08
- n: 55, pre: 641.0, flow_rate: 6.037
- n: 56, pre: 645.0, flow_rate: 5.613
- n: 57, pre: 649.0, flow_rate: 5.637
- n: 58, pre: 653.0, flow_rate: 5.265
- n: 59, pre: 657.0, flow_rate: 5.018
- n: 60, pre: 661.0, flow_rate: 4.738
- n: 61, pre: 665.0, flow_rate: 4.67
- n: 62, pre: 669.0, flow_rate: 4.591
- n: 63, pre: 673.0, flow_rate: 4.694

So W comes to 1.8 kPa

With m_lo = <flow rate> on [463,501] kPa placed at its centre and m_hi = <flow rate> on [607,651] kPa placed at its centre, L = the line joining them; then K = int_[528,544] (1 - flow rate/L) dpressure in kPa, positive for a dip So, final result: 0.9 kPa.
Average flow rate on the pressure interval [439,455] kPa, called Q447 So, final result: 6.06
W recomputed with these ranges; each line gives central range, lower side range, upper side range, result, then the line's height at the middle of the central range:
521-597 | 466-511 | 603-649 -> -1.8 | 6.3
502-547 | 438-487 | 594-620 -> 4.5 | 6.53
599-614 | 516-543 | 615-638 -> -1.1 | 6.4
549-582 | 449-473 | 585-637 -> -0.1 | 6.62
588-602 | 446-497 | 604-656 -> -1.4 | 6.3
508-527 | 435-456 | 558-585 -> 1.9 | 6.39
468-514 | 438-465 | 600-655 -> 0.7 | 6.17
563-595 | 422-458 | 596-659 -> -2.3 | 6.28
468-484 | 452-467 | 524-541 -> -0.2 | 6.11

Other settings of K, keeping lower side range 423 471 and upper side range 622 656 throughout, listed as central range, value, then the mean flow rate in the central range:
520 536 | 0.9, 5.74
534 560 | -1.6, 6.41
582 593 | -1.8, 6.93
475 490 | 0.1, 6.1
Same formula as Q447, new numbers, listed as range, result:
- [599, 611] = 6.71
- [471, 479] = 6.18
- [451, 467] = 6.2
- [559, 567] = 6.8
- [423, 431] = 6.31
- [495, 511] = 5.99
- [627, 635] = 6.2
